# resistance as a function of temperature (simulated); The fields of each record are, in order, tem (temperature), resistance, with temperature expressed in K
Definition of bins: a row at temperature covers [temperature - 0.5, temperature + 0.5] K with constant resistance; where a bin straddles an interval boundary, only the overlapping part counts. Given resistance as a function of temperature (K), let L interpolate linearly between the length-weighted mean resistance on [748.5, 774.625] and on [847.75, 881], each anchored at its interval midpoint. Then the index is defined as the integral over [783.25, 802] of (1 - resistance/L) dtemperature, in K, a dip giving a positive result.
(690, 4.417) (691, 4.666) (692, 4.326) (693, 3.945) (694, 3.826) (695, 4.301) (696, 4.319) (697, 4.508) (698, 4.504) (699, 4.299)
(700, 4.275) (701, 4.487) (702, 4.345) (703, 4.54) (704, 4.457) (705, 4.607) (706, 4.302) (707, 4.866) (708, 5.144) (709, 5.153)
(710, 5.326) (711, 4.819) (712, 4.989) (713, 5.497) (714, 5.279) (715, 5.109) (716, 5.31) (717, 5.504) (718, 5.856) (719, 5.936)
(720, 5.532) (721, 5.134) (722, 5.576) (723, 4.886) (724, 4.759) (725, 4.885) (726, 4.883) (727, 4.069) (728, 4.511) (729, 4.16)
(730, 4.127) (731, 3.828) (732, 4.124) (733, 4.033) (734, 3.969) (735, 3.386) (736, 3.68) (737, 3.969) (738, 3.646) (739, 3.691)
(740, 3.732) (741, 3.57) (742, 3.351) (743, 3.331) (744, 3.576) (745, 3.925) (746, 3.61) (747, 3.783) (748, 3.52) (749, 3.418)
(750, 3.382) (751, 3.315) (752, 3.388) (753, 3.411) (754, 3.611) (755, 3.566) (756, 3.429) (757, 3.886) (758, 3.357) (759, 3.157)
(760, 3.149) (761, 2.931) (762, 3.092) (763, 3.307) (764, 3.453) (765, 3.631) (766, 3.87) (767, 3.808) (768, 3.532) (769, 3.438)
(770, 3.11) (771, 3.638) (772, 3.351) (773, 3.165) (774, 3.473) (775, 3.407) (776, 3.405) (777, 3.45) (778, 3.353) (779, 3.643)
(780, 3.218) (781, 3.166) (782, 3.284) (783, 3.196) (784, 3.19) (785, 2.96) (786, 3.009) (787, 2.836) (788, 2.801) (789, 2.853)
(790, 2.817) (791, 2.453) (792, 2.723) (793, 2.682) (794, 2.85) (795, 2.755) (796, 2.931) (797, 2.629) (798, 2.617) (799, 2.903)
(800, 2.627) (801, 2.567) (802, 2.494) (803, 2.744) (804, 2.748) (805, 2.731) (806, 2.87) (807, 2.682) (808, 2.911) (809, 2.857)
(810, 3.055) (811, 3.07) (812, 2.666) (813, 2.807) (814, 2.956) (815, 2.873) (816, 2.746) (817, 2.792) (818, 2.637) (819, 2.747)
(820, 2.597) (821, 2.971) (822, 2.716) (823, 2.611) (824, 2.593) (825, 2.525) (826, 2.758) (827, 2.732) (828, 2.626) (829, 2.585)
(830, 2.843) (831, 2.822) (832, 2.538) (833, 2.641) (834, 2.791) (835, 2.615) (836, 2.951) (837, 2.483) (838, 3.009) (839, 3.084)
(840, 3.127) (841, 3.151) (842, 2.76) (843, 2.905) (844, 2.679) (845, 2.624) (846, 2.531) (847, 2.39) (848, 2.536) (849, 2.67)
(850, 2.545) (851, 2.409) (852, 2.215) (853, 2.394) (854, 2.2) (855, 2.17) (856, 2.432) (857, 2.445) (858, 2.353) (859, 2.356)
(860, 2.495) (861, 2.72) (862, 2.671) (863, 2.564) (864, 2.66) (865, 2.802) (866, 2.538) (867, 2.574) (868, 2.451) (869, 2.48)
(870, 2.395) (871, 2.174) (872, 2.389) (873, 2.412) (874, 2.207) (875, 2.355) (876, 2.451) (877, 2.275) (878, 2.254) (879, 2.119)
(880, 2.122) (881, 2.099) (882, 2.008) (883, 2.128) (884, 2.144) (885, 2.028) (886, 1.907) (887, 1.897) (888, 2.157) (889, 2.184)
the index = 2.0 K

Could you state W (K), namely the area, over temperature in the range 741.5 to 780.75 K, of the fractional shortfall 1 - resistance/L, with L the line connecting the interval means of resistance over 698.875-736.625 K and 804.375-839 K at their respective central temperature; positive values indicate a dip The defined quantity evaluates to 4.6 K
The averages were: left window 4.73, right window 2.76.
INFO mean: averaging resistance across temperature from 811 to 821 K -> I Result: 2.78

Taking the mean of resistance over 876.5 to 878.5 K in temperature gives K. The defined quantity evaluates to 2.26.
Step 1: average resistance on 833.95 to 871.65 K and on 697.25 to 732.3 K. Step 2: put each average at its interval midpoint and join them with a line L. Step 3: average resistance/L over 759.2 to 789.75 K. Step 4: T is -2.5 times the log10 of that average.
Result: 0.18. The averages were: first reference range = 4.83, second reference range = 2.58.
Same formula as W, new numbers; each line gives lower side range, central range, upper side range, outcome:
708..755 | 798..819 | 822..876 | 2.6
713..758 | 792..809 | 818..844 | 2.5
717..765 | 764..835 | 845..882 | 6.0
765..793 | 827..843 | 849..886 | -0.8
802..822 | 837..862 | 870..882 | -1.1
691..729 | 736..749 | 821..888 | 2.0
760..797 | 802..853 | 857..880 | 0.7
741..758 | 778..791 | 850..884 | 0.5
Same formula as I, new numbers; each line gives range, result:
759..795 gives 3.2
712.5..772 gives 4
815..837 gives 2.71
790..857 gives 2.7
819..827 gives 2.69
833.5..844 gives 2.88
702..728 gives 5.03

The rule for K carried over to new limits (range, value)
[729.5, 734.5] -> 4.02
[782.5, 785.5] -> 3.12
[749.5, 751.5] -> 3.35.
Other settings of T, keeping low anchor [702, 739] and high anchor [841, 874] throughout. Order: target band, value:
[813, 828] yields 0.14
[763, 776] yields 0.13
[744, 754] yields 0.20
